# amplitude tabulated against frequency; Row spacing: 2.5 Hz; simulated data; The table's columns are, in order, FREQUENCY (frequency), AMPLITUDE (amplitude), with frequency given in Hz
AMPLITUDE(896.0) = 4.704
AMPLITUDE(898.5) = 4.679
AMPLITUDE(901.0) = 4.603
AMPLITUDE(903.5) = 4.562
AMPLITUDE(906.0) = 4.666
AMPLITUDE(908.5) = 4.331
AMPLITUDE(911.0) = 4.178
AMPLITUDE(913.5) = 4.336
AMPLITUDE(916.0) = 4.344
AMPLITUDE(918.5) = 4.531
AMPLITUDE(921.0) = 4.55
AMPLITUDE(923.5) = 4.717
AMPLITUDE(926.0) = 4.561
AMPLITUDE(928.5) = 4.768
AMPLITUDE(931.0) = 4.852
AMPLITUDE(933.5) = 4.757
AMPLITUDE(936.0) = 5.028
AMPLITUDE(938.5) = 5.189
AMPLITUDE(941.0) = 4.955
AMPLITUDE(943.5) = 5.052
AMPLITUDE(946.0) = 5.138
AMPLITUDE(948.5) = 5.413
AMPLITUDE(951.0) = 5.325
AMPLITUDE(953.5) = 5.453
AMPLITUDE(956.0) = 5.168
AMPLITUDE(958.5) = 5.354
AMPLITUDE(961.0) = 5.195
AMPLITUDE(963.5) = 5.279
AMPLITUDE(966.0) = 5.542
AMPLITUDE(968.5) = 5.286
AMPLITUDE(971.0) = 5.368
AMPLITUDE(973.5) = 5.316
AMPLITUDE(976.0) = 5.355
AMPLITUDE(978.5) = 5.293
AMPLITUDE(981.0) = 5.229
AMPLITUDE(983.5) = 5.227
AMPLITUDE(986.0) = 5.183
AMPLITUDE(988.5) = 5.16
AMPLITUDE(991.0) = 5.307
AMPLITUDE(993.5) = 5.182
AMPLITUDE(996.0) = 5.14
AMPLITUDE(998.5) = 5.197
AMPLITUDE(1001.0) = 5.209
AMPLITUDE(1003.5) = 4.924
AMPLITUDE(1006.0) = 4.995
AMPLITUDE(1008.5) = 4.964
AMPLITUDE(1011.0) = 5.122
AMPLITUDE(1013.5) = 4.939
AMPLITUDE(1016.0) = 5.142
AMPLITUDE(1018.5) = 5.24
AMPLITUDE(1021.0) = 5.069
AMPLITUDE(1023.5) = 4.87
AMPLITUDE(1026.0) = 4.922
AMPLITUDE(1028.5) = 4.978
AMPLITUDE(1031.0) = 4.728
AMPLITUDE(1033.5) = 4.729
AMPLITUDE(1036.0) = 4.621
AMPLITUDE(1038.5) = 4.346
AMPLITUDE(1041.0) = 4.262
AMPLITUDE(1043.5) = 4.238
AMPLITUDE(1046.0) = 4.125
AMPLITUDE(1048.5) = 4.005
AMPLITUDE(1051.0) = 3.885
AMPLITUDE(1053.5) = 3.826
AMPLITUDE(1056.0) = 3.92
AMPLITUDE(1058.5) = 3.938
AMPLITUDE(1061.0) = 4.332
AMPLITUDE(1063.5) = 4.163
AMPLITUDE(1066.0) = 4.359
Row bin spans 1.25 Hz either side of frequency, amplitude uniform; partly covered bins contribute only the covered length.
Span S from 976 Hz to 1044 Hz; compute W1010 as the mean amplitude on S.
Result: 4.99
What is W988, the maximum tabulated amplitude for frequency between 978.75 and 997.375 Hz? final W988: 5.307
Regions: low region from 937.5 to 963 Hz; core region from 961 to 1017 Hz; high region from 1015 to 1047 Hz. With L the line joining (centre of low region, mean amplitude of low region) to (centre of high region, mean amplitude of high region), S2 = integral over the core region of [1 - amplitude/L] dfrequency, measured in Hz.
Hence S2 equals -2.4 Hz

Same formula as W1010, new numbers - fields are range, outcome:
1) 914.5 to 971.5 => 5.03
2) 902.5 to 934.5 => 4.55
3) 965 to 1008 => 5.22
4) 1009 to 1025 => 5.06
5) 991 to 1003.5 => 5.17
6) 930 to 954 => 5.11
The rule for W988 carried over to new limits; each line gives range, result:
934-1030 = 5.542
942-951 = 5.413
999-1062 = 5.24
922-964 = 5.453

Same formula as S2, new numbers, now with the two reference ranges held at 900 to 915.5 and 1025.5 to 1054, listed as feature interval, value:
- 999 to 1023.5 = -3.7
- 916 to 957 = -4.8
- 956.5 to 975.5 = -3.9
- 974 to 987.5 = -2.6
